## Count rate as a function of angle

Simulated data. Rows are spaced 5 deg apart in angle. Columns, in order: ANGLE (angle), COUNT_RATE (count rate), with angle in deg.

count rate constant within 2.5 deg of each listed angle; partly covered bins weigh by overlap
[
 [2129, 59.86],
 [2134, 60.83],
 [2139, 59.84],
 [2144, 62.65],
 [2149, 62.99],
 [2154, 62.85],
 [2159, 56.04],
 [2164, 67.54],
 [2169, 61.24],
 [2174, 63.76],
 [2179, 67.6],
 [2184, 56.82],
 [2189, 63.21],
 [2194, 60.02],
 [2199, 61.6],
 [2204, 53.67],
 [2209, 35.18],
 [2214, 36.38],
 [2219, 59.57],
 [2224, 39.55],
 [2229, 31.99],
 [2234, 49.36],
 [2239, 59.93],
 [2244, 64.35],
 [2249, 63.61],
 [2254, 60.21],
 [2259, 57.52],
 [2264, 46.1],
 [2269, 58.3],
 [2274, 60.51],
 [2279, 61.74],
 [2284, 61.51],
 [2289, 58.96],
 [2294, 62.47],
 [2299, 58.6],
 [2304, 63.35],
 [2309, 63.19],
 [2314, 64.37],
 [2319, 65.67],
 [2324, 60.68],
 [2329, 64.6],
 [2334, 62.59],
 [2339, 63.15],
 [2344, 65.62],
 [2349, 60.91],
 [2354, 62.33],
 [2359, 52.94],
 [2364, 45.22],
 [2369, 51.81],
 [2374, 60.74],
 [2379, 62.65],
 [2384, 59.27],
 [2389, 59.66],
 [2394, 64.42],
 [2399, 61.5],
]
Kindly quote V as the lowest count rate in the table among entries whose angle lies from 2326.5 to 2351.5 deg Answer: 60.91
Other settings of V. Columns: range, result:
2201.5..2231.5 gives 31.99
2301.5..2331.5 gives 60.68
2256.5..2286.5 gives 46.1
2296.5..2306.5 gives 58.6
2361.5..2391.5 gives 45.22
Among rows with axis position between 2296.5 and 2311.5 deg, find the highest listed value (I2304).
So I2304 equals 63.35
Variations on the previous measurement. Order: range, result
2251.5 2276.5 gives 60.51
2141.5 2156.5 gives 62.99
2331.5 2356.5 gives 65.62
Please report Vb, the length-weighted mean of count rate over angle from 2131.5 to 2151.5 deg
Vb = 61.6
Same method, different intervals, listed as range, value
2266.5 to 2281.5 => 60.2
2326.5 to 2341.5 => 63.4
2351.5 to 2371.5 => 53.1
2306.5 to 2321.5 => 64.4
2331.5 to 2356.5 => 62.9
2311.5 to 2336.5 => 63.6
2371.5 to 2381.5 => 61.7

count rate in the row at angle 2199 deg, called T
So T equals 61.6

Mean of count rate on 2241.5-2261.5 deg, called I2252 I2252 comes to 61.4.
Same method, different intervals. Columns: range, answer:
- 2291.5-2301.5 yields 60.5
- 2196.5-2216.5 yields 46.7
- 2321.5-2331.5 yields 62.6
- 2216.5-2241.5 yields 48.1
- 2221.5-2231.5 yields 35.8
